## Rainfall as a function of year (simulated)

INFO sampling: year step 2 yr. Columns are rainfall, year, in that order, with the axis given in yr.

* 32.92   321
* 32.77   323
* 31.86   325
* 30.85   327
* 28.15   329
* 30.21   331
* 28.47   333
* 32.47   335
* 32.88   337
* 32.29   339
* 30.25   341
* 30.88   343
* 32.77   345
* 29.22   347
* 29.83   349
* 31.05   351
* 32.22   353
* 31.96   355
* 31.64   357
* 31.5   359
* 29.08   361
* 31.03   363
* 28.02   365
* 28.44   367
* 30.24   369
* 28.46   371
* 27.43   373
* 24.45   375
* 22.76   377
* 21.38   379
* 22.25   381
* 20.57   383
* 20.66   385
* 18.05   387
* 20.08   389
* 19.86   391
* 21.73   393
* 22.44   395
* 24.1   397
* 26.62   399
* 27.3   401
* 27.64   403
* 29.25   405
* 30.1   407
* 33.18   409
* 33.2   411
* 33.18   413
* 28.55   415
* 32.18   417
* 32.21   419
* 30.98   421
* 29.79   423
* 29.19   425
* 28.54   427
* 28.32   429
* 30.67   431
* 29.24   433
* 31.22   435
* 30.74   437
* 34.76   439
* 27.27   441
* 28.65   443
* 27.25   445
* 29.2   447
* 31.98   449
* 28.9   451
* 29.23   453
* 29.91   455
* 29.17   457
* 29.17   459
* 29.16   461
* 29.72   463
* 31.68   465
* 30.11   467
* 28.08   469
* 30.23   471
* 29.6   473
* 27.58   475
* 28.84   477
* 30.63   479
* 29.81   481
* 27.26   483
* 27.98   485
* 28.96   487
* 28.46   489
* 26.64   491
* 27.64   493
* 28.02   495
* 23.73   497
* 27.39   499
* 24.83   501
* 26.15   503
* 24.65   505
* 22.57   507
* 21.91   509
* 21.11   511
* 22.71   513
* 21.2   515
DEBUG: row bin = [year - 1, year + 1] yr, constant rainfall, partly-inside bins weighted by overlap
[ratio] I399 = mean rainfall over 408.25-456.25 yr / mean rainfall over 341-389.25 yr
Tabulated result 1.11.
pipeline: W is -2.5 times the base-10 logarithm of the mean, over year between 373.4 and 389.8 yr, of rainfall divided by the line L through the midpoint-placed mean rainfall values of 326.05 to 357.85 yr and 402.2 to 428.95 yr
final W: 0.39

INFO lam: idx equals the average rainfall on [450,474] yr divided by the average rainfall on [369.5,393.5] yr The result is 1.32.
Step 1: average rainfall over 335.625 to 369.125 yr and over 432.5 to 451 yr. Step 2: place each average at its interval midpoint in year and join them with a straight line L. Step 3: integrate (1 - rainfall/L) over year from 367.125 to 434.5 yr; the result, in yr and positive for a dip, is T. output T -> 7.8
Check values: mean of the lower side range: 30.8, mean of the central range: 26.9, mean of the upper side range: 30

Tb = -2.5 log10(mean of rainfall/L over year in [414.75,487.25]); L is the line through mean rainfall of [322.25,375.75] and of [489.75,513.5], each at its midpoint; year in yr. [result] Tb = -0.12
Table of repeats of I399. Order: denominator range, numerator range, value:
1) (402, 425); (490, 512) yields 0.81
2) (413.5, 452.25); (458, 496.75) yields 0.96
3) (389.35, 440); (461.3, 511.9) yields 0.95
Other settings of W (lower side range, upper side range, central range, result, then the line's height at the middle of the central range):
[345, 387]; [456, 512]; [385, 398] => 0.29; 27.5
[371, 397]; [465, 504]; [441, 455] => -0.13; 25.9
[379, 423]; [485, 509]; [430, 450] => -0.15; 26.3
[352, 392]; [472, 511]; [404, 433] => -0.16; 26.3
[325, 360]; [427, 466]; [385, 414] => 0.17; 30.3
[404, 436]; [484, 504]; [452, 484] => -0.04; 28.3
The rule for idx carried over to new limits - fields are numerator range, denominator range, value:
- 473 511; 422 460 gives 0.90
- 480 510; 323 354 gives 0.85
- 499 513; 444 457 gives 0.81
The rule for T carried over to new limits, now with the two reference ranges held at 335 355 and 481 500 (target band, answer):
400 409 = 0.2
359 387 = 4.5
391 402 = 2.2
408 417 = -0.8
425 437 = -0.2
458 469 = -0.6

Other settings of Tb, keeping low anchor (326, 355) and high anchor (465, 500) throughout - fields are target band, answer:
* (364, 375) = 0.08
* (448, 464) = -0.03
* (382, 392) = 0.45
